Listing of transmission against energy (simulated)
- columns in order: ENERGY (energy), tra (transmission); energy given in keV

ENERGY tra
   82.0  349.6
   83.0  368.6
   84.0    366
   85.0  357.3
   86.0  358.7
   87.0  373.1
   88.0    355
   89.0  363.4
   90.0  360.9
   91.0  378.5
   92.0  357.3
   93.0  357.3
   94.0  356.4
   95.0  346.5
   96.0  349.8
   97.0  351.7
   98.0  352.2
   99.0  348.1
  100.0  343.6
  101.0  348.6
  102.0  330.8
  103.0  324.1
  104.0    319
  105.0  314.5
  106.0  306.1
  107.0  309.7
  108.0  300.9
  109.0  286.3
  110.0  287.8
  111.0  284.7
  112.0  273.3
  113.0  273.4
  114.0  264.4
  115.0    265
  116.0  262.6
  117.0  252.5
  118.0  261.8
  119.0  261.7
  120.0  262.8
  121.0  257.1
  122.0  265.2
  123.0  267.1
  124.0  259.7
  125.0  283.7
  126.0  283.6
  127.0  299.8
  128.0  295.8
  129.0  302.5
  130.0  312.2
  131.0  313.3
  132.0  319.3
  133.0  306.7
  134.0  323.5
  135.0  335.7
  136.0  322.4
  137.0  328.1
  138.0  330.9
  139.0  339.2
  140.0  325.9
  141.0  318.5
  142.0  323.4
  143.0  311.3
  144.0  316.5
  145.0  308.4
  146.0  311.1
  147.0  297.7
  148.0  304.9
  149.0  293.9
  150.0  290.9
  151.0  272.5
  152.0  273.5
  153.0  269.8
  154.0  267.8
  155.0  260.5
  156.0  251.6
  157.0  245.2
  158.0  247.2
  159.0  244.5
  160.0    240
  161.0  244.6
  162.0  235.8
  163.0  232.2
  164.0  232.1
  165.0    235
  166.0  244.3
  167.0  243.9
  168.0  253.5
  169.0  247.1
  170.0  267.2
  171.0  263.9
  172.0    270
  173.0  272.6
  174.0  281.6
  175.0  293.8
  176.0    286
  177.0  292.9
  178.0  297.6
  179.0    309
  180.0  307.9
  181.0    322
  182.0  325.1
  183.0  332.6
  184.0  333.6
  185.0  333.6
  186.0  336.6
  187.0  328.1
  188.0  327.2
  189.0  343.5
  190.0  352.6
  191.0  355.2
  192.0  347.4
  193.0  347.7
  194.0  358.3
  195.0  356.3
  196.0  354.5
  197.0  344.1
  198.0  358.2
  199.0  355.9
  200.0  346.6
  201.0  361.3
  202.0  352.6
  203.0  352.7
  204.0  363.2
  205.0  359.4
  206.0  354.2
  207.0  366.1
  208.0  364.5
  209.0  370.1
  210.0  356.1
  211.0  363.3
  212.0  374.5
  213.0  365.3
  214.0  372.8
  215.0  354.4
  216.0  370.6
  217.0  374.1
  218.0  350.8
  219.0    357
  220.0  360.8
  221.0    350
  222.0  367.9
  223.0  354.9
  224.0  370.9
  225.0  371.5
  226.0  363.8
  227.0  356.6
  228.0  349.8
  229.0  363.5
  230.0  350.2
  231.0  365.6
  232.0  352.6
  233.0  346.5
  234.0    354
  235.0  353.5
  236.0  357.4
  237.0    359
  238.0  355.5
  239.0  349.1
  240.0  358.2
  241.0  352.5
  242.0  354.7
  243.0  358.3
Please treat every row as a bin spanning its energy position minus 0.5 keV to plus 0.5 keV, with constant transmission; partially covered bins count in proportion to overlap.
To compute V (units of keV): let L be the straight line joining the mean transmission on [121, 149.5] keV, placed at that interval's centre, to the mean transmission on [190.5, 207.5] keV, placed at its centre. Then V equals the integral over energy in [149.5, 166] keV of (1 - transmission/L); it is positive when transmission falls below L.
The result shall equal 3.6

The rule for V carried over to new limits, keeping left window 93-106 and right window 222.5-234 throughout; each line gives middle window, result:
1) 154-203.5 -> 7.2 keV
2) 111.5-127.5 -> 3.5 keV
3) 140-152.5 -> 1.6 keV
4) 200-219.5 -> -0.3 keV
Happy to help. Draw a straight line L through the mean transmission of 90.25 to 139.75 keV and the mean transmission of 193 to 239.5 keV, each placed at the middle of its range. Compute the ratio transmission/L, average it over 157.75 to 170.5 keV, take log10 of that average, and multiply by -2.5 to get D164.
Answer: 0.34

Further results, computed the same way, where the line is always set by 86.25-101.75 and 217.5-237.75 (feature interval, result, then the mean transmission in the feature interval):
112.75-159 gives 0.23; 290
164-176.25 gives 0.34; 262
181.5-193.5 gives 0.06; 339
